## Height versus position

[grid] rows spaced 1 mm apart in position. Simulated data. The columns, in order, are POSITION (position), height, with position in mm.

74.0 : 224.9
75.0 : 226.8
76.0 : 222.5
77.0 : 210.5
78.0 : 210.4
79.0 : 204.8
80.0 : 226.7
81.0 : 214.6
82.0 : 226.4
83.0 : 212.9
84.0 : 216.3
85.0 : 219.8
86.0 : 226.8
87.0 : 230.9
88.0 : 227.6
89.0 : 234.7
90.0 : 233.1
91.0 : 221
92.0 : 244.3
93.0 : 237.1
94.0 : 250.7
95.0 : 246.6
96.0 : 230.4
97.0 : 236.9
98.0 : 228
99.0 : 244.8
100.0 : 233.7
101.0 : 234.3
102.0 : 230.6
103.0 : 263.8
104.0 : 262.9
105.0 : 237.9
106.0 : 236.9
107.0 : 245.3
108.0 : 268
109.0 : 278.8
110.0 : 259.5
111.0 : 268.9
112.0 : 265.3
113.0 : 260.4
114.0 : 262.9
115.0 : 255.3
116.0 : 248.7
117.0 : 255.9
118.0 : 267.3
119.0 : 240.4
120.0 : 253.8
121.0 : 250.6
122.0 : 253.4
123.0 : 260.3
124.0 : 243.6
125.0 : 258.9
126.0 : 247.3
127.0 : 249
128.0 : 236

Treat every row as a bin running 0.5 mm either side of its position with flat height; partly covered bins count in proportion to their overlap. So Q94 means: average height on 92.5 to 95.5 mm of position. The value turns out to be 245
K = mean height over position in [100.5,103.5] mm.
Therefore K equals 243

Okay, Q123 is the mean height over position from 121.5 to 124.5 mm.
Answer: 252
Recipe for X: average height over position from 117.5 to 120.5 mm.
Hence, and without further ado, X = 254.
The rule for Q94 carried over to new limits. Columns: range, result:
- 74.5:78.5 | 218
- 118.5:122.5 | 250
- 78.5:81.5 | 215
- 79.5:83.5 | 220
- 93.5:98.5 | 239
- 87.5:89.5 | 231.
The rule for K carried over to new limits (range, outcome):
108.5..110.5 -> 269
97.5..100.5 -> 236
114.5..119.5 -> 254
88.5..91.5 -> 230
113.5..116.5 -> 256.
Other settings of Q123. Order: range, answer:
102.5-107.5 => 249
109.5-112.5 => 265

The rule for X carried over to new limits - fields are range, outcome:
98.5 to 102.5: 236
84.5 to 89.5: 228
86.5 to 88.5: 229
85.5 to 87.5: 229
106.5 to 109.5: 264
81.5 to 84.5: 219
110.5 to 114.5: 264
